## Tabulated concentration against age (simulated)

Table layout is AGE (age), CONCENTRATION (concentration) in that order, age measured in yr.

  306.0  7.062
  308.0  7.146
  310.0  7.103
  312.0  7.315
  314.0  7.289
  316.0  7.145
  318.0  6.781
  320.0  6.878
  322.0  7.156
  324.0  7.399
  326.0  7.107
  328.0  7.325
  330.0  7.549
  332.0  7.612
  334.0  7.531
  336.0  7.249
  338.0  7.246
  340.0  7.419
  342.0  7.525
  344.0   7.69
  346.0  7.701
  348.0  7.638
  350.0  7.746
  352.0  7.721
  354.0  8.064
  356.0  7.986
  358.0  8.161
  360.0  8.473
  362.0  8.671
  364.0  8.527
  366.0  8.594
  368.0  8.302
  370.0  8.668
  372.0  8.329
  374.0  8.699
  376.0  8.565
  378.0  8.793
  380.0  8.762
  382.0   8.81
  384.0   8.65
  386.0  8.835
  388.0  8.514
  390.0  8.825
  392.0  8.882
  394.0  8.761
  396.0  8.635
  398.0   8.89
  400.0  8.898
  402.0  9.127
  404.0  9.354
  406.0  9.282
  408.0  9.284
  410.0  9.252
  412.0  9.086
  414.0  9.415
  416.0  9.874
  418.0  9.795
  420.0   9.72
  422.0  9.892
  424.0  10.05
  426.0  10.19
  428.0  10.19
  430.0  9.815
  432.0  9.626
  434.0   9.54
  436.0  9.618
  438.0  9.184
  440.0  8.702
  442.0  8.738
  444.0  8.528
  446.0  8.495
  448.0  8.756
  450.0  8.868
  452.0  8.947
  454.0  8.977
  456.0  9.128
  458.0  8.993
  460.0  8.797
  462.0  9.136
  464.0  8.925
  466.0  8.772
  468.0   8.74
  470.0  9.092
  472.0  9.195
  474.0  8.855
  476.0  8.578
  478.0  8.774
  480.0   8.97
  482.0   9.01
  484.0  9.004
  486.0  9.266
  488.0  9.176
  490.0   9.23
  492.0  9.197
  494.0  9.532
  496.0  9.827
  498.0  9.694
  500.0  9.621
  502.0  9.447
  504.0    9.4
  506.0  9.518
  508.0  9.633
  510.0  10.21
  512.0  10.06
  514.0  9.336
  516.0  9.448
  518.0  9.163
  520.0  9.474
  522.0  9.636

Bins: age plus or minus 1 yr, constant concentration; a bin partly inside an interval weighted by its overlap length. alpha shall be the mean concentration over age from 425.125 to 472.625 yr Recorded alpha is 9.12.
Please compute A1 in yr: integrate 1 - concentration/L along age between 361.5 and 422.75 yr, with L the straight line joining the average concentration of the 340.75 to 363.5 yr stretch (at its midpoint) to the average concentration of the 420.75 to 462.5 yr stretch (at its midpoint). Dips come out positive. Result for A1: -3.0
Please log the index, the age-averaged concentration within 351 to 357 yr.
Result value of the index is 7.92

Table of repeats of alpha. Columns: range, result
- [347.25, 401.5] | 8.51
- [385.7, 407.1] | 8.91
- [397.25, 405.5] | 9.09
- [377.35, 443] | 9.24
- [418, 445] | 9.53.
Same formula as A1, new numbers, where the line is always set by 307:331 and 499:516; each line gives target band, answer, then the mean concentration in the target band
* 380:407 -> -2.39 yr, 8.88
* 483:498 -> 0.12 yr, 9.34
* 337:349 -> -0.06 yr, 7.54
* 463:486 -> 0.73 yr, 8.92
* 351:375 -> -1.83 yr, 8.35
